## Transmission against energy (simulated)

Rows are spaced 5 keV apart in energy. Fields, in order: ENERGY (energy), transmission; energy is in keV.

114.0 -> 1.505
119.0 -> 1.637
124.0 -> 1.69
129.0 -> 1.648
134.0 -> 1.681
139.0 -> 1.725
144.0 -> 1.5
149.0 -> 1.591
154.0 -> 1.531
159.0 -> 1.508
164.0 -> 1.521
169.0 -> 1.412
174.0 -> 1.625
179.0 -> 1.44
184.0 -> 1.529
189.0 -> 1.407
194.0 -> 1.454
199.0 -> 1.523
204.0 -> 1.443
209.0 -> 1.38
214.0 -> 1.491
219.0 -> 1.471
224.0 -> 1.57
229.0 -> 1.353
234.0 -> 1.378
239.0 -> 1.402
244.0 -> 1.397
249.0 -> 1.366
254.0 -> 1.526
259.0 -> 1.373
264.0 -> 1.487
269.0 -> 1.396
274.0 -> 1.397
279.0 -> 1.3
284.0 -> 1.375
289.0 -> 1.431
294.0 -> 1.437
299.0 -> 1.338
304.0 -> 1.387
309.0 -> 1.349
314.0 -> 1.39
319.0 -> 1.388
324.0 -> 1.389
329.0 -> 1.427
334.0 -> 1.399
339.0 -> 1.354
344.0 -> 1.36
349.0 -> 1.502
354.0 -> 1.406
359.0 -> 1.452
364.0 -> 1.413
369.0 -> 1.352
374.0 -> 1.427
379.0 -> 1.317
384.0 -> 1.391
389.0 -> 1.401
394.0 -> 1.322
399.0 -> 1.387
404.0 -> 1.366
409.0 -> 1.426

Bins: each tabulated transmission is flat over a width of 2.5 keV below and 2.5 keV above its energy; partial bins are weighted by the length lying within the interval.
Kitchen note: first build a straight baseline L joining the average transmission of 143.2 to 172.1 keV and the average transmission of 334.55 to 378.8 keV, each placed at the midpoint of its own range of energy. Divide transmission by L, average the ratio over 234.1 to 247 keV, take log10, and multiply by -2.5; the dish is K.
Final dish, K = 0.06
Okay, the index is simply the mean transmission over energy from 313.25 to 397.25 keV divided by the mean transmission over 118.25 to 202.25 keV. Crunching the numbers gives 0.90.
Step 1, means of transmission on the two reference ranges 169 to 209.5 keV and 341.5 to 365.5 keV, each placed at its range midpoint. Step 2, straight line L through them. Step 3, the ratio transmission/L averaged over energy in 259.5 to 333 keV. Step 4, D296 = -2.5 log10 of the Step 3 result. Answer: 0.04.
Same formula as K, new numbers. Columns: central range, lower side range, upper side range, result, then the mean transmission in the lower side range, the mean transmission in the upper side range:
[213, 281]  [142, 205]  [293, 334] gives 0.015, 1.5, 1.39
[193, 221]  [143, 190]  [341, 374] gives 0.021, 1.51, 1.41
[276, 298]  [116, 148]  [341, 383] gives 0.074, 1.64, 1.4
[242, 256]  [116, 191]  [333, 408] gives 0.045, 1.56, 1.39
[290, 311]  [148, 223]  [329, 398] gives 0.034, 1.49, 1.39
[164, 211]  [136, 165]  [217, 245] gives 0.023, 1.57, 1.43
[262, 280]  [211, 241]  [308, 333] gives 0.014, 1.44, 1.39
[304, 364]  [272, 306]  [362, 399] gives -0.018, 1.38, 1.38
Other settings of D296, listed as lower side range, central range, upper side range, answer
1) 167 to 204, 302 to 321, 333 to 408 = 0.03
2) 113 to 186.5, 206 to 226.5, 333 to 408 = 0.03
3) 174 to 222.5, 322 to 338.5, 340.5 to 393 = 0.01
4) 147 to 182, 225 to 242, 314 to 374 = 0.06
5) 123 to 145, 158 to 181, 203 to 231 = 0.05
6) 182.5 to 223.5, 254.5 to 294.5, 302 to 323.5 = 0.00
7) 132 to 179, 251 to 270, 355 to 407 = 0.02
